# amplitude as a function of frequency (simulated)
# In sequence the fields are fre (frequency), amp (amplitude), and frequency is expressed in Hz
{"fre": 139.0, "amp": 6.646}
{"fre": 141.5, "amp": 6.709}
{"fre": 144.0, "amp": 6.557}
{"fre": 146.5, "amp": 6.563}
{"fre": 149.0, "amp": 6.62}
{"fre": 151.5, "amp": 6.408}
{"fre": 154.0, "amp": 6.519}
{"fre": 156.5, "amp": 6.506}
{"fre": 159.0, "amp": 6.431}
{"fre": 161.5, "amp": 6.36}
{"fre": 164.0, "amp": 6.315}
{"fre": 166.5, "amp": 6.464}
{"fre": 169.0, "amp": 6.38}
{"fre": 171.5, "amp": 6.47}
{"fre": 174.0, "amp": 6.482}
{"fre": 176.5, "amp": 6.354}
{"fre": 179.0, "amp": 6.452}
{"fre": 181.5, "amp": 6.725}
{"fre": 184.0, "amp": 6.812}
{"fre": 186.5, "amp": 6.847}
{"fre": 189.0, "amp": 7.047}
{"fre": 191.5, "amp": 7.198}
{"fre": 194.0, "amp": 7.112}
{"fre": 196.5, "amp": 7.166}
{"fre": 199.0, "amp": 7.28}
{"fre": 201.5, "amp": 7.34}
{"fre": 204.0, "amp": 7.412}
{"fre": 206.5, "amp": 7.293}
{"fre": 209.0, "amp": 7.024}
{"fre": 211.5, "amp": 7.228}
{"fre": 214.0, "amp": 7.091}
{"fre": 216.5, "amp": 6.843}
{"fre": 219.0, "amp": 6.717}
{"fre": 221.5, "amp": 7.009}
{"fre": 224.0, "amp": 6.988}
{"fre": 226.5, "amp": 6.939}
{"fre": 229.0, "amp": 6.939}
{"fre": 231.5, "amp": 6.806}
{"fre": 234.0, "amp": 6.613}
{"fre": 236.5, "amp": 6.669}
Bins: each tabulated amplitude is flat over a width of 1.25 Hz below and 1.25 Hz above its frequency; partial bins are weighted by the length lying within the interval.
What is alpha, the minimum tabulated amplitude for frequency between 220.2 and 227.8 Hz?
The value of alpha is 6.939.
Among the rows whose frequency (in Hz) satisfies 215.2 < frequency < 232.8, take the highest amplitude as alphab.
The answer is 7.009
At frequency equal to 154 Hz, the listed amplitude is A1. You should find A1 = 6.519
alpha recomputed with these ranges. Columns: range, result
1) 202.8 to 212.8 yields 7.024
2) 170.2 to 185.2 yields 6.354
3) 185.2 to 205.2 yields 6.847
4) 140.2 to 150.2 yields 6.557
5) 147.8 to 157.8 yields 6.408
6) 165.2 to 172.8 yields 6.38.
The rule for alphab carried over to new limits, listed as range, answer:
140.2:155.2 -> 6.709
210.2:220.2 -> 7.228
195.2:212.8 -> 7.412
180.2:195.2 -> 7.198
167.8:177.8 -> 6.482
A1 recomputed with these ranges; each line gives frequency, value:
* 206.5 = 7.293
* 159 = 6.431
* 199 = 7.28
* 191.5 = 7.198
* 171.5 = 6.47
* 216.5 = 6.843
